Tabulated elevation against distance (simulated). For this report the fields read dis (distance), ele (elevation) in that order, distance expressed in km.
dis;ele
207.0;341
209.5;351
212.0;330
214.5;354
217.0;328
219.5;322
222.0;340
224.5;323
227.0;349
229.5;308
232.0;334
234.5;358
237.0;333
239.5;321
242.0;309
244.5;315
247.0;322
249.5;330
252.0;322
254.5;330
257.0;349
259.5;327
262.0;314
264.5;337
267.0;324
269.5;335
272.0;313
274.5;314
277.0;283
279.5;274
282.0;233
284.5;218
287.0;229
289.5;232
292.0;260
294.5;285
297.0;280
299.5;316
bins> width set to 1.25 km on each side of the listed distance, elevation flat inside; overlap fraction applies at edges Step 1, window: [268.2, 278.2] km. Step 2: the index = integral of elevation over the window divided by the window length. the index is 311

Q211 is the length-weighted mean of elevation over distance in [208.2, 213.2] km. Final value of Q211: 341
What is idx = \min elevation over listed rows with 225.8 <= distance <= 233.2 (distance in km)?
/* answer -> 308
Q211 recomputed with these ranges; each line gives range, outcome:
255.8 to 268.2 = 330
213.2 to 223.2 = 336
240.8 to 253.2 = 320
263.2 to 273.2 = 327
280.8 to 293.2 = 234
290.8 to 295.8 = 273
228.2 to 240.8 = 331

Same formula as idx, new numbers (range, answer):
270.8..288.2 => 218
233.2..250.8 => 309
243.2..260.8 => 315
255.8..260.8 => 327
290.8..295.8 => 260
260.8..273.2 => 313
